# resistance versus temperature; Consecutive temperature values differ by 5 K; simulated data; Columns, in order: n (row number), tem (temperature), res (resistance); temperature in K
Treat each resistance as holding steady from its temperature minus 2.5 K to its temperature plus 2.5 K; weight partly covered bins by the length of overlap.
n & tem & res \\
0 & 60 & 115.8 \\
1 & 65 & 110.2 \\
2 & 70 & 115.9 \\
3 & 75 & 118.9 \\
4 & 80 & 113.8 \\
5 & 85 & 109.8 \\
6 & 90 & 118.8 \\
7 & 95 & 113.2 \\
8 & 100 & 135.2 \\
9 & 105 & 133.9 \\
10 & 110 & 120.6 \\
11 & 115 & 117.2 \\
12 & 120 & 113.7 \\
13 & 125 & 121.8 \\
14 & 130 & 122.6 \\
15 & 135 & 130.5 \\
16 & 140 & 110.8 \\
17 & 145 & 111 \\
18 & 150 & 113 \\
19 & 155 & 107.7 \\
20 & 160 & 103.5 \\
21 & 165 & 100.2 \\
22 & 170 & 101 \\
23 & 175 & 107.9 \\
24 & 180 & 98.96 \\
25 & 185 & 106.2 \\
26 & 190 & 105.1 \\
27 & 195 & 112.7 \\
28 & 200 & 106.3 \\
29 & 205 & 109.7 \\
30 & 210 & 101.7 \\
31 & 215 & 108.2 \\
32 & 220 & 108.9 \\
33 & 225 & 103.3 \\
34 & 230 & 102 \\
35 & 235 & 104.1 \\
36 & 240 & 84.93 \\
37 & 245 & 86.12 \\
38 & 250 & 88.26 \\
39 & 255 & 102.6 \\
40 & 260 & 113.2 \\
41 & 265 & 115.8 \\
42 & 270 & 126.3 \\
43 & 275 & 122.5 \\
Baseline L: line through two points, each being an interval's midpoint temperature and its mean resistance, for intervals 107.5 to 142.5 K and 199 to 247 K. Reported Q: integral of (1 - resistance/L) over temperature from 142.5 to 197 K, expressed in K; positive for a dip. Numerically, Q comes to 2.6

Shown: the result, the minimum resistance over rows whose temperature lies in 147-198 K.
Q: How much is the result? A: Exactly 98.96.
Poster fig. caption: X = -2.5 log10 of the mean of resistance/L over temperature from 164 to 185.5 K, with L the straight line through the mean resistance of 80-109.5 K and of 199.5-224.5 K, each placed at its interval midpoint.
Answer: 0.09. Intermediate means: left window 121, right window 107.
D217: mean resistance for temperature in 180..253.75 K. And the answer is 102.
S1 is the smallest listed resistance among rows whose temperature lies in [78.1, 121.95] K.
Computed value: 109.8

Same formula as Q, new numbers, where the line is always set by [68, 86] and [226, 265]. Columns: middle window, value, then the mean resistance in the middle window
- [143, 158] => -0.3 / 110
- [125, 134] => -1.1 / 124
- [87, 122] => -2.9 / 122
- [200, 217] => -0.7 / 106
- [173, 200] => -0.5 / 106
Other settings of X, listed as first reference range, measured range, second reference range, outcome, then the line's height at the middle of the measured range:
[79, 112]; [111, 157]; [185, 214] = -0.01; 116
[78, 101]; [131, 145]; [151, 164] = -0.10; 109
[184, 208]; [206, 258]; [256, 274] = 0.14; 113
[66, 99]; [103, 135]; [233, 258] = -0.11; 111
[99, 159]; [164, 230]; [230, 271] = 0.04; 109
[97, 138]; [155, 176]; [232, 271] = 0.13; 116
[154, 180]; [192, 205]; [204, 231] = -0.05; 105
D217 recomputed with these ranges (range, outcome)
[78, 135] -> 121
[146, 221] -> 106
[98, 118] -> 126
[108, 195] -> 111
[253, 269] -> 112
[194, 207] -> 109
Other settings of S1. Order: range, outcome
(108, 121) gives 113.7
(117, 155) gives 107.7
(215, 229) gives 103.3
